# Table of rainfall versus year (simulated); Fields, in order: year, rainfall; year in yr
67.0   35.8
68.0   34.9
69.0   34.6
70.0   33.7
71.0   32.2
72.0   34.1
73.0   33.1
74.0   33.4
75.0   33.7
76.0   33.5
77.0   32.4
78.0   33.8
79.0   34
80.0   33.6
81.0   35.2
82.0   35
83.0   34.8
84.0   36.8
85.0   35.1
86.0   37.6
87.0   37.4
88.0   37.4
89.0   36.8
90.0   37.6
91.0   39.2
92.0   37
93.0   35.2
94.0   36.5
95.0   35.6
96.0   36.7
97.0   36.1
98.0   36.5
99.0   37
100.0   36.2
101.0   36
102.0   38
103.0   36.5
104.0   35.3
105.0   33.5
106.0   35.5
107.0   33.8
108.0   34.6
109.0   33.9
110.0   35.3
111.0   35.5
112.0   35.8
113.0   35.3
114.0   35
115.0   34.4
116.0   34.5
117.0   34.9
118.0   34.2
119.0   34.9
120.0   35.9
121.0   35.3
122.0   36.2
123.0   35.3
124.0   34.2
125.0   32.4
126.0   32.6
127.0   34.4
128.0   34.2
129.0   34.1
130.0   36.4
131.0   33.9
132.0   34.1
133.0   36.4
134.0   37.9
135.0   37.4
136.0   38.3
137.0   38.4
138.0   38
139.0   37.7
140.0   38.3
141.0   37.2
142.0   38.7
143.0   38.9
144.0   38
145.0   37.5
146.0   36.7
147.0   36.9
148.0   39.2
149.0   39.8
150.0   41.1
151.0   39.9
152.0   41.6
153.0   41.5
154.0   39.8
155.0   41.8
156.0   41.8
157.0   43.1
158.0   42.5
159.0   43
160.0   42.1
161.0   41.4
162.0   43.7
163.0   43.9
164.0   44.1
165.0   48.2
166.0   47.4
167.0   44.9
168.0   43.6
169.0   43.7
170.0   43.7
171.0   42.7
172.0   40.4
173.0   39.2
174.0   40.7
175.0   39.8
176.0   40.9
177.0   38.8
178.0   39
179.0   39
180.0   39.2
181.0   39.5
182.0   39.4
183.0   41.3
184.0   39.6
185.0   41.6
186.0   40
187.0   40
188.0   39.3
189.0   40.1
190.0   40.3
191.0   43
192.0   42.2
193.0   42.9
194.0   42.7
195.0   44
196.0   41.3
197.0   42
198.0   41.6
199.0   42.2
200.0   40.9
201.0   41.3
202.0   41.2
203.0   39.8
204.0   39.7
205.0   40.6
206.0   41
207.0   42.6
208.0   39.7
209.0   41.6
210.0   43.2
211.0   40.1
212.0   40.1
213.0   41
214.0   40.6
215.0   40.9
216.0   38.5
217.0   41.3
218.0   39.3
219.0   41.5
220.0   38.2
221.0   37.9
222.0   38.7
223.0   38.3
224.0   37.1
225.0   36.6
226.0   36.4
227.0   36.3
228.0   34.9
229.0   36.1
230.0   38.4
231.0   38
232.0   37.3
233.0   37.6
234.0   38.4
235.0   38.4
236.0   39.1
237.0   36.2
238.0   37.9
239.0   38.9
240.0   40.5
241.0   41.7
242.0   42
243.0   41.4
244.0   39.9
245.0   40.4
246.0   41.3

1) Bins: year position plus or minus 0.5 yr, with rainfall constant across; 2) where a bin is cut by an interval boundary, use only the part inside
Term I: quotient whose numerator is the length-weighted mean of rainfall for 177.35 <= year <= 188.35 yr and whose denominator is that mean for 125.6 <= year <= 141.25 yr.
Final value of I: 1.1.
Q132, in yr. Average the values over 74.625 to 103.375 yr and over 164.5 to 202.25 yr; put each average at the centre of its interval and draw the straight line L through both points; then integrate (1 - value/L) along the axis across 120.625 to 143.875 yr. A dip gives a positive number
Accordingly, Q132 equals 1.4 yr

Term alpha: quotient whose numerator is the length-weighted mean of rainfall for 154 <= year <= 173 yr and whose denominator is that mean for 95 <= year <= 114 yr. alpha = 1.21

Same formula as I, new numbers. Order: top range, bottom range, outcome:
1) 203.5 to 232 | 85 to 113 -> 1.08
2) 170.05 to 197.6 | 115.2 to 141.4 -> 1.14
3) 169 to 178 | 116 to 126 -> 1.18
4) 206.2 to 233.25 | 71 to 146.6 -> 1.09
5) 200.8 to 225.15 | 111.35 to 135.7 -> 1.14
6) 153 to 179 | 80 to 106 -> 1.17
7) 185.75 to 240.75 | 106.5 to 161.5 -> 1.07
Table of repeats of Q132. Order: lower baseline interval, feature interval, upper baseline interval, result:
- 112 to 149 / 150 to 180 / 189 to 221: -2.9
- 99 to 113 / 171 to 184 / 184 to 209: 0.0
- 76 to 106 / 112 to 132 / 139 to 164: 1.9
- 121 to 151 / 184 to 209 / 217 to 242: -2.3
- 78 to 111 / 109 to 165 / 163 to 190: 1.5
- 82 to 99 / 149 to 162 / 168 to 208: -0.7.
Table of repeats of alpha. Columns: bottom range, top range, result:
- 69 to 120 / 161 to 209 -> 1.18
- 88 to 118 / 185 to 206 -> 1.15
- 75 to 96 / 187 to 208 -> 1.16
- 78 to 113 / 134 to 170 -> 1.14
